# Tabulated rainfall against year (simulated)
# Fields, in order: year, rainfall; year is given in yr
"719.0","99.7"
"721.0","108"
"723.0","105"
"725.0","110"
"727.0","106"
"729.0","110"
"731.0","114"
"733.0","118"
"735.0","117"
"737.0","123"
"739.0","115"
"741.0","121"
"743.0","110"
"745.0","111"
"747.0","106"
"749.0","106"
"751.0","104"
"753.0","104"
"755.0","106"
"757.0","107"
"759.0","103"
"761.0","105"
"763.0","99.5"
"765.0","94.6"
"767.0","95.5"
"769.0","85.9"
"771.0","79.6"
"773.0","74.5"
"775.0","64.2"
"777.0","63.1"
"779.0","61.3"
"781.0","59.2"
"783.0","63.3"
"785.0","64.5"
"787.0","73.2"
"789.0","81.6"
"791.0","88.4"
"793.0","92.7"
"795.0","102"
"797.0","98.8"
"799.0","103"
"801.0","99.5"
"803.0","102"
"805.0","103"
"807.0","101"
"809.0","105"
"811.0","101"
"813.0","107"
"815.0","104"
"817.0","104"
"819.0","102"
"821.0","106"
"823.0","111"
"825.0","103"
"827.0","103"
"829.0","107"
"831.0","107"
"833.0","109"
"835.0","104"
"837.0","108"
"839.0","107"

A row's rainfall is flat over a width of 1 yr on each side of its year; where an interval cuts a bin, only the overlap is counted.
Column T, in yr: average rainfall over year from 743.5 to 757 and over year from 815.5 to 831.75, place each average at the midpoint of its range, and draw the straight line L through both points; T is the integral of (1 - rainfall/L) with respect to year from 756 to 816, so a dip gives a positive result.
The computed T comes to 9.3 yr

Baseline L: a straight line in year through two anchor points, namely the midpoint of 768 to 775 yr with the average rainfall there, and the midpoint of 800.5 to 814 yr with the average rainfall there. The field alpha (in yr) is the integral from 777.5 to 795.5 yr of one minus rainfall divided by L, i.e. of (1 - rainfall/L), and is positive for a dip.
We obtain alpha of 2.8 yr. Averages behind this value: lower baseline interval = 77.7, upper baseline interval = 103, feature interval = 75.2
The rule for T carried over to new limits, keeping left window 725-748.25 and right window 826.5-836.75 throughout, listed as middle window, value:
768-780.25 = 4.37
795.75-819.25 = 1.21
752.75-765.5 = 1.01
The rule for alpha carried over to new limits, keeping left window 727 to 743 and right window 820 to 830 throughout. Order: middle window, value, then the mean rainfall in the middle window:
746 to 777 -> 5.0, 94.6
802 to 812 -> 0.5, 102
